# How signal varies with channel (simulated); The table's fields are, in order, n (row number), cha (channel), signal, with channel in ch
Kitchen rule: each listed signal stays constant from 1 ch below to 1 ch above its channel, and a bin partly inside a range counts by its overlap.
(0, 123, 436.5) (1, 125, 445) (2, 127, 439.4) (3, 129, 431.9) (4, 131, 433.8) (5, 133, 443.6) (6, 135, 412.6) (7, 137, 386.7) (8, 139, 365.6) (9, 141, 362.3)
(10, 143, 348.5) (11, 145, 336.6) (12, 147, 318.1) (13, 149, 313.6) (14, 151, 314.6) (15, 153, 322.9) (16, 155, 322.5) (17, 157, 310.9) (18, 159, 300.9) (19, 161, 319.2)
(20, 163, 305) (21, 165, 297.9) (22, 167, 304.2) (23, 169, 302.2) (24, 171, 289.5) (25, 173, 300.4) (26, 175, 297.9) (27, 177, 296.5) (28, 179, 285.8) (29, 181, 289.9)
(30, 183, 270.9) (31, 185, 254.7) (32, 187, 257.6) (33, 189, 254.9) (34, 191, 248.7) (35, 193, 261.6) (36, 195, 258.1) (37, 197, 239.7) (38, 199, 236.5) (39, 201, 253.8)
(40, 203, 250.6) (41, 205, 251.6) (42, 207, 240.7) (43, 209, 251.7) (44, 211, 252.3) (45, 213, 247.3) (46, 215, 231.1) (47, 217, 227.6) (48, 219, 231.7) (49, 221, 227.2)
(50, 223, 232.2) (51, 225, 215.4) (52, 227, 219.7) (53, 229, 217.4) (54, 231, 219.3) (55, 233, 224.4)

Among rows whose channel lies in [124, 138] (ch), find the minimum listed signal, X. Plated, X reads 386.7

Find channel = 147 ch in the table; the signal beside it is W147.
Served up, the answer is 318.1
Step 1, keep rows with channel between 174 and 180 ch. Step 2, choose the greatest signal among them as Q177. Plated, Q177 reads 297.9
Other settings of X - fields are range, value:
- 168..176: 289.5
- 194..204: 236.5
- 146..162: 300.9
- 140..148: 318.1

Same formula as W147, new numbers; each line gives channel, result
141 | 362.3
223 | 232.2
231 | 219.3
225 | 215.4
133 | 443.6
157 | 310.9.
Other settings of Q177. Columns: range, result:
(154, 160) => 322.5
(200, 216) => 253.8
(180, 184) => 289.9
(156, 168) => 319.2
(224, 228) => 219.7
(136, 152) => 386.7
